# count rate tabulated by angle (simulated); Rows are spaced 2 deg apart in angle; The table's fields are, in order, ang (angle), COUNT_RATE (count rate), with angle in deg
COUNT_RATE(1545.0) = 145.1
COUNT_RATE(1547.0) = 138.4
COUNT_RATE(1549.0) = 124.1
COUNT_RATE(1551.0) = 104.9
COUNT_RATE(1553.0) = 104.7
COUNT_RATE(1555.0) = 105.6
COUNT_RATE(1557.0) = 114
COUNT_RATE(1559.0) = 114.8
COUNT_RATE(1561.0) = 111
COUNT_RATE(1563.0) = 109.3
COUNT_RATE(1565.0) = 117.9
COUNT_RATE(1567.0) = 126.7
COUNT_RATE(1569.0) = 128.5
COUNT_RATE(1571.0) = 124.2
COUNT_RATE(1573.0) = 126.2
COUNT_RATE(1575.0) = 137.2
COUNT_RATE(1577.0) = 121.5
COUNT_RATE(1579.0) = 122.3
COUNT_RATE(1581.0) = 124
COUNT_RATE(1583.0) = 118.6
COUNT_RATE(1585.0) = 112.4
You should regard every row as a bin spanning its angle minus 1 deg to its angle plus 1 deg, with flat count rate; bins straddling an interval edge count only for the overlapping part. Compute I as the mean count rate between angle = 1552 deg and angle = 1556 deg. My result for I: 105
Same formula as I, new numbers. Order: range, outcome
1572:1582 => 126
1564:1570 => 124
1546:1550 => 131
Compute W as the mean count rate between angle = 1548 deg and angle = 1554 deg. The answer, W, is 111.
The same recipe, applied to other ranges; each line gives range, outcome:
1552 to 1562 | 110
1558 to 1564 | 112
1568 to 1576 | 129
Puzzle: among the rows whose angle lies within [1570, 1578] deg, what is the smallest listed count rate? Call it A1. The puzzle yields 121.5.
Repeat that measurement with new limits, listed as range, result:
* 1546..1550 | 124.1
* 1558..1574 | 109.3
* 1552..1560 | 104.7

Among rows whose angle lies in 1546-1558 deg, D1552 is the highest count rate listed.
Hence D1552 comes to 138.4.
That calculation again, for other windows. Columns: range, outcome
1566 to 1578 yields 137.2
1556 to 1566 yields 117.9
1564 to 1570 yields 128.5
